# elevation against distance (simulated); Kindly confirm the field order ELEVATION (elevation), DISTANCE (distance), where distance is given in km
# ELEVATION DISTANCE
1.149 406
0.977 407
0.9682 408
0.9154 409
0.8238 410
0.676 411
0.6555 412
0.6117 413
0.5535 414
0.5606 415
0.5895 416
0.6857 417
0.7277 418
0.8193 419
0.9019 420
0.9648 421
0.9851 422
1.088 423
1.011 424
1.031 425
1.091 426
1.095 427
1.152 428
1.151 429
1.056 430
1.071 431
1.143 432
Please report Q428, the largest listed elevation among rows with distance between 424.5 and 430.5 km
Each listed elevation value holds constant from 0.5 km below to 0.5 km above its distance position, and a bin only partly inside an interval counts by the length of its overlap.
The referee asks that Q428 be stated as 1.152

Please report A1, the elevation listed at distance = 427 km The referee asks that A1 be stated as 1.095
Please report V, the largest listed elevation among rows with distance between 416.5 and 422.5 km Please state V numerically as 0.9851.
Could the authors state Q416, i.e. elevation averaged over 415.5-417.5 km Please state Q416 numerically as 0.638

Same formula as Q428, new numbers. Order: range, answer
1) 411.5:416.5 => 0.6555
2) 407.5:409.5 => 0.9682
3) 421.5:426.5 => 1.091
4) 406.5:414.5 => 0.977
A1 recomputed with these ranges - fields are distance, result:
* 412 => 0.6555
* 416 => 0.5895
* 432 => 1.143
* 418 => 0.7277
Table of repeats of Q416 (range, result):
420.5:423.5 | 1.01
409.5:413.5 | 0.692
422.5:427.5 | 1.06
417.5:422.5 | 0.88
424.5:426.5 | 1.06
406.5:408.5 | 0.973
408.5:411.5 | 0.805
